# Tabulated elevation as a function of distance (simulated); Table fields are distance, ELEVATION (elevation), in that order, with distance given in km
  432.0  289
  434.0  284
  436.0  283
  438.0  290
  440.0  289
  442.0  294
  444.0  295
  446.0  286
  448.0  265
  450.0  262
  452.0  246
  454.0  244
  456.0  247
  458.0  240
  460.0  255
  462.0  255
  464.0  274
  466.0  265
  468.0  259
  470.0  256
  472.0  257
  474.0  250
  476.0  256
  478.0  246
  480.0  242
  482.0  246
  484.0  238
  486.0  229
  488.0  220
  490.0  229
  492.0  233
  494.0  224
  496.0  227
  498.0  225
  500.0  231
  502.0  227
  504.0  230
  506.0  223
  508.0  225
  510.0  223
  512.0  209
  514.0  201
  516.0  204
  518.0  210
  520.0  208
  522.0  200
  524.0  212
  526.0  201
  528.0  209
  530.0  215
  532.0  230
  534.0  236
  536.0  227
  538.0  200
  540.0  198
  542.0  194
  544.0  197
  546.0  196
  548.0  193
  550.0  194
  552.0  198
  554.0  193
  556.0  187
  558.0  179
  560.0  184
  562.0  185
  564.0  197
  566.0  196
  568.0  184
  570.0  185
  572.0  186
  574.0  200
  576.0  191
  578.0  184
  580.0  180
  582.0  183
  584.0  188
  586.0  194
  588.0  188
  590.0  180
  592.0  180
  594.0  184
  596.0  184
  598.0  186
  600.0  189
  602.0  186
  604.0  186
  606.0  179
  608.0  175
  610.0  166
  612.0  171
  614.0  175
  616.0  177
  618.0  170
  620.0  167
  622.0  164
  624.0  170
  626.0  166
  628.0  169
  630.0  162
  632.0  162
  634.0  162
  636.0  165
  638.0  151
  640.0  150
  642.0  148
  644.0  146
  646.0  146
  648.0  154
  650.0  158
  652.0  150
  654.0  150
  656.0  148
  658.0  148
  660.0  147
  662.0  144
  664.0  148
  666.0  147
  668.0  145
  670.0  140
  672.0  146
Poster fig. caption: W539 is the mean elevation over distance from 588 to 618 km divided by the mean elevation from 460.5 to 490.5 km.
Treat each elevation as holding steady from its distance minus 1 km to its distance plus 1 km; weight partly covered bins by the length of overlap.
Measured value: 0.7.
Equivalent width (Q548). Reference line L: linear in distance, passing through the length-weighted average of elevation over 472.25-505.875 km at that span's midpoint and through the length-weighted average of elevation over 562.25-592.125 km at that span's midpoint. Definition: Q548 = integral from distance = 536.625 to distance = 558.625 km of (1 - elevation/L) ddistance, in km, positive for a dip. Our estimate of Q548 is 1.0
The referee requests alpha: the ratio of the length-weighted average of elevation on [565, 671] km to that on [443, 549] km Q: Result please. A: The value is 0.7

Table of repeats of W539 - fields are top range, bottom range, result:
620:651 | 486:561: 0.75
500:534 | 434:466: 0.80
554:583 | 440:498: 0.74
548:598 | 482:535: 0.85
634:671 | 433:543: 0.63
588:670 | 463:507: 0.68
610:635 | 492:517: 0.76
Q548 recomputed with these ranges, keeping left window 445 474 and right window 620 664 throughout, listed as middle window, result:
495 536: 1.6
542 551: 0.6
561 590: 0.6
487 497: 0.5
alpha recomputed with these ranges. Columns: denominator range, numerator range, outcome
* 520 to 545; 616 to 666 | 0.74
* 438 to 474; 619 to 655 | 0.60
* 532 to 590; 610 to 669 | 0.81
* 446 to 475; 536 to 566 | 0.76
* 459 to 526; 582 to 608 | 0.79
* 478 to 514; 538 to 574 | 0.84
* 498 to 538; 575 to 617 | 0.84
